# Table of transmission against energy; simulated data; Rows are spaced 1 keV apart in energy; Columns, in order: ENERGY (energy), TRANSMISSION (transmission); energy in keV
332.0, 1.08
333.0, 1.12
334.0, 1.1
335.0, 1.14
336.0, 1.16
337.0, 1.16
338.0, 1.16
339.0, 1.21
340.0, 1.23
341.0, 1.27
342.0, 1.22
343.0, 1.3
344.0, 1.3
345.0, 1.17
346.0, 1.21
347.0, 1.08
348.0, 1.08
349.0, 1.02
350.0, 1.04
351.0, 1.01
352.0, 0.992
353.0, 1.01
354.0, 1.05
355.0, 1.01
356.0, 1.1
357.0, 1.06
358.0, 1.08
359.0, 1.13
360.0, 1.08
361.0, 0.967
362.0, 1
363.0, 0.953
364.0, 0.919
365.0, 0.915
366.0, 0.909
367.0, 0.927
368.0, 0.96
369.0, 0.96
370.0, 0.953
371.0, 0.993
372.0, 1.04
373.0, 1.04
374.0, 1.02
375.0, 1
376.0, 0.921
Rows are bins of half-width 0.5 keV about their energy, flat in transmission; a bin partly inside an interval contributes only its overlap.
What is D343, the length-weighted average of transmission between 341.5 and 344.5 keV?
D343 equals 1.27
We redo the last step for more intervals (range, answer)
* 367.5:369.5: 0.96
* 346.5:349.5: 1.06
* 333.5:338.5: 1.14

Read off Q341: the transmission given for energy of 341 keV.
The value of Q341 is 1.27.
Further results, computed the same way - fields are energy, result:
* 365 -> 0.915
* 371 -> 0.993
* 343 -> 1.3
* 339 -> 1.21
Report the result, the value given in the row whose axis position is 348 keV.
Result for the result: 1.08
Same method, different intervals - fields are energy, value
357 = 1.06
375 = 1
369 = 0.96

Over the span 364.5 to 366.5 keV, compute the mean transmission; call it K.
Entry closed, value 0.912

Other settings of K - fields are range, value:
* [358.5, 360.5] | 1.1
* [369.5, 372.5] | 0.995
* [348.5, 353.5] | 1.01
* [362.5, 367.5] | 0.925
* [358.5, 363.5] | 1.03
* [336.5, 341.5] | 1.21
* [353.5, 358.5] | 1.06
